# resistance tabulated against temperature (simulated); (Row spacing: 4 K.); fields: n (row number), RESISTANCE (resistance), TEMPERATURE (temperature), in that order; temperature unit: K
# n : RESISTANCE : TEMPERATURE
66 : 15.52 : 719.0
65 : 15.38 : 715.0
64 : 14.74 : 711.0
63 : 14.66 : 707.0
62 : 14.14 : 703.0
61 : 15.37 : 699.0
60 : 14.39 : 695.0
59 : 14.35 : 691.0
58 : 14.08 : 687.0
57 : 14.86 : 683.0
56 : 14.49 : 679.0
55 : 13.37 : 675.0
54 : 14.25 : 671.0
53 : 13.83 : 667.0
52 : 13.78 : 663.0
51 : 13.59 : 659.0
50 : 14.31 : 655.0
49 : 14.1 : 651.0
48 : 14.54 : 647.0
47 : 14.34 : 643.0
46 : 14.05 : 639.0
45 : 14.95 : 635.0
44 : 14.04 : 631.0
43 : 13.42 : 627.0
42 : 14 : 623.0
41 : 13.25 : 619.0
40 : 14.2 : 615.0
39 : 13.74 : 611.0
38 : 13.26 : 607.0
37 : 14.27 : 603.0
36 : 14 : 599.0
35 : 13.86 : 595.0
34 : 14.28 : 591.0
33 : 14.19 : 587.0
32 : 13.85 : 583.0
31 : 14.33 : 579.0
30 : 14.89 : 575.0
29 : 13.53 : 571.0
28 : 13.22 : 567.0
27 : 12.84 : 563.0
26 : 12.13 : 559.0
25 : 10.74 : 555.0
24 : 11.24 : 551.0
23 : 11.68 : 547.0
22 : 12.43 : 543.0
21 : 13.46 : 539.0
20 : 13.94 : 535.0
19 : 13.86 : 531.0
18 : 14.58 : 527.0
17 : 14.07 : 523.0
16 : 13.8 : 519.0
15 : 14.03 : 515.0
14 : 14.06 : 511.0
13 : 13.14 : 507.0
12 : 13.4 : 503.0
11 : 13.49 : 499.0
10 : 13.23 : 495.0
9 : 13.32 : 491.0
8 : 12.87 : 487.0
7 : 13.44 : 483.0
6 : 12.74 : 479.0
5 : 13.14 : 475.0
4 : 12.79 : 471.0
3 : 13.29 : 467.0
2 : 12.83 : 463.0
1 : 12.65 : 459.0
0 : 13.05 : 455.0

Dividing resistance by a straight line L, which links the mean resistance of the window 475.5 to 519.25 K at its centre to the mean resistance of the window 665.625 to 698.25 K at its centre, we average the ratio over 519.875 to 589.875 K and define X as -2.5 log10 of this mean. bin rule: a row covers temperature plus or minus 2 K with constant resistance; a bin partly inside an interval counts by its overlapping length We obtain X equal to 0.03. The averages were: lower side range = 13.4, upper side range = 14.3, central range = 13.3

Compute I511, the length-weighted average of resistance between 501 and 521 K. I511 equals 13.7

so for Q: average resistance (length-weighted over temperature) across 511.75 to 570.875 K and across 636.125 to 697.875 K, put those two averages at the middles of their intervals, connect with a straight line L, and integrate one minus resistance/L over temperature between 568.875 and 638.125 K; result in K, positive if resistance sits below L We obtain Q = -2.0 K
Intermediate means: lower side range 13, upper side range 14.2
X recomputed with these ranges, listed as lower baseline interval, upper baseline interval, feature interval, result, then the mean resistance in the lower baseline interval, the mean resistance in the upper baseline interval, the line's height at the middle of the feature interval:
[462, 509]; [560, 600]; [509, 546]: -0.02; 13.1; 13.9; 13.5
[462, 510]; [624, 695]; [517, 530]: -0.06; 13.2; 14.1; 13.4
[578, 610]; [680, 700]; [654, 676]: 0.04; 14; 14.6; 14.4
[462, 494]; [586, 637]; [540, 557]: 0.16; 13.1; 14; 13.5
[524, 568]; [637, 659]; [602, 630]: 0.00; 12.8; 14.2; 13.8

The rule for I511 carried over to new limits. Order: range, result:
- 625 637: 14.1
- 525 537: 14.1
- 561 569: 13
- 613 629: 13.7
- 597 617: 13.9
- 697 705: 14.8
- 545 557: 11.2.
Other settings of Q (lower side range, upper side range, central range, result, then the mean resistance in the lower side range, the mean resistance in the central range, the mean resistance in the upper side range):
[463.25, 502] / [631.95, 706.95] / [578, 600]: -0.47 K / 13.1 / 14.1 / 14.3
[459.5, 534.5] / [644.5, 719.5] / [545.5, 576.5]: 2.84 K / 13.4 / 12.5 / 14.4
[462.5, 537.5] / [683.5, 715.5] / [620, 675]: 1.03 K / 13.5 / 14.1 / 14.6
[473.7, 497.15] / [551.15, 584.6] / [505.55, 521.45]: -0.82 K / 13.1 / 13.8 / 13.1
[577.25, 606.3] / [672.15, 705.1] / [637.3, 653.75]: -0.02 K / 14.1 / 14.3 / 14.4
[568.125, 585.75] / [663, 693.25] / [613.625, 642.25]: 0.26 K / 14.1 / 14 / 14.2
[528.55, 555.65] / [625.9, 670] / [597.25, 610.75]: -0.35 K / 12.6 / 13.8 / 14.1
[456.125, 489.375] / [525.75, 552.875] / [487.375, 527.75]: -2.07 K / 13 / 13.7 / 13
